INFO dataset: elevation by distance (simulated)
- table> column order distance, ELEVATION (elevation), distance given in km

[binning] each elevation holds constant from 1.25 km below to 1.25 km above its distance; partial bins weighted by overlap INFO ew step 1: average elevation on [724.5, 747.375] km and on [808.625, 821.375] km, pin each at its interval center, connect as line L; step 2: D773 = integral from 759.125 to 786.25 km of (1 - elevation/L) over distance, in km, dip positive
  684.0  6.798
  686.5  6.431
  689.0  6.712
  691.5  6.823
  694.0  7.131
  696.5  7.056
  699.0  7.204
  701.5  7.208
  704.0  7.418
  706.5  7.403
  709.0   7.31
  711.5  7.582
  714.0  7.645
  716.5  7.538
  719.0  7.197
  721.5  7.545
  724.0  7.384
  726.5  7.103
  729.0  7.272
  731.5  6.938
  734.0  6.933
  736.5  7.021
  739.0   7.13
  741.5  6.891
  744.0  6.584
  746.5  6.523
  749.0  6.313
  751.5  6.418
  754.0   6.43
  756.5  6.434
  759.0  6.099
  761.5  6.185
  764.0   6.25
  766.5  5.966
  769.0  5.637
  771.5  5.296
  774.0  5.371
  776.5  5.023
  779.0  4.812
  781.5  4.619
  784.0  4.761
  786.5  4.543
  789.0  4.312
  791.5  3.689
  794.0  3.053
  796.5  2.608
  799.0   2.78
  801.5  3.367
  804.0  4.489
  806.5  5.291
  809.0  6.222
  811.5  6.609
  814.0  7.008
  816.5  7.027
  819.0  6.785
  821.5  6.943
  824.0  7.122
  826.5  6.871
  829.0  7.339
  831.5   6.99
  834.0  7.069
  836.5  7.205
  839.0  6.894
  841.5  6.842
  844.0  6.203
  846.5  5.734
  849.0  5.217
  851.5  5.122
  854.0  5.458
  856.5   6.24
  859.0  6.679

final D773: 5.9 km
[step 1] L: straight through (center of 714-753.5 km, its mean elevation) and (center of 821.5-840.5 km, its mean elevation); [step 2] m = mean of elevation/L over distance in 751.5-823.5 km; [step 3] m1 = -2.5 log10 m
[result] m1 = 0.30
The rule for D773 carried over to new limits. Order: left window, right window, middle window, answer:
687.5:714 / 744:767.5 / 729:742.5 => -0.8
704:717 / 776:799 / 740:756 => -2.0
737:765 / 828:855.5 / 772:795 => 6.9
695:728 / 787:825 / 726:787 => 2.0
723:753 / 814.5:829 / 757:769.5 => 1.5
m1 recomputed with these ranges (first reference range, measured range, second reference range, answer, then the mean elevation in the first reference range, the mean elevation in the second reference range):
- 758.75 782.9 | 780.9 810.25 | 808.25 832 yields 0.44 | 5.5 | 6.9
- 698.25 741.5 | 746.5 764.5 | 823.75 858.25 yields 0.11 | 7.27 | 6.43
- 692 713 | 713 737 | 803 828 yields -0.02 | 7.28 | 6.47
